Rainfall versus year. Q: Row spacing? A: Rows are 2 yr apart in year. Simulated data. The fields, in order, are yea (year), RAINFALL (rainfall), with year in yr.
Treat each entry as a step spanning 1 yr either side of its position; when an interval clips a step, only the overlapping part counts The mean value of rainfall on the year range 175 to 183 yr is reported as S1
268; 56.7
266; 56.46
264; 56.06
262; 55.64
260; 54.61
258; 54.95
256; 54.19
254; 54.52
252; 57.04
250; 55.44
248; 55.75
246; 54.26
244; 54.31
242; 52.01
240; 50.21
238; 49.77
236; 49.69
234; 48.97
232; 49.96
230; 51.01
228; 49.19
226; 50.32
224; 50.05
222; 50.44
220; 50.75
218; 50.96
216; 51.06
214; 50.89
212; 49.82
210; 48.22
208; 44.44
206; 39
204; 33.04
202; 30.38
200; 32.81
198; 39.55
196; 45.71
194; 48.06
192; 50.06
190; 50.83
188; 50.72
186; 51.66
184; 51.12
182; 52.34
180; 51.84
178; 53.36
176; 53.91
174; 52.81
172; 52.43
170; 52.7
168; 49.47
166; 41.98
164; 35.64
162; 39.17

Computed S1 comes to 52.9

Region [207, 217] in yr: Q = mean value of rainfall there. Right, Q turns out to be 48.9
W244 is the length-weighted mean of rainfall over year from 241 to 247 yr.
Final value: 53.5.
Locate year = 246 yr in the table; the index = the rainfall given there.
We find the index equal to 54.26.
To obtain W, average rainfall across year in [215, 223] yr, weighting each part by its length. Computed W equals 50.8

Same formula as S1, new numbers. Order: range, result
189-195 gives 49.6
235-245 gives 51.2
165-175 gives 49.9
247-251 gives 55.6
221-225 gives 50.2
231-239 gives 49.6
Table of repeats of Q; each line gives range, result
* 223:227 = 50.2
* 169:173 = 52.6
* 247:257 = 55.4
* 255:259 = 54.6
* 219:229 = 50.1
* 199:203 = 31.6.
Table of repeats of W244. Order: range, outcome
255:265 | 55.1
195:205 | 36.3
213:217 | 51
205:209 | 41.7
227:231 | 50.1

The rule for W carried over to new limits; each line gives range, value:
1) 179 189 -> 51.5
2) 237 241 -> 50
